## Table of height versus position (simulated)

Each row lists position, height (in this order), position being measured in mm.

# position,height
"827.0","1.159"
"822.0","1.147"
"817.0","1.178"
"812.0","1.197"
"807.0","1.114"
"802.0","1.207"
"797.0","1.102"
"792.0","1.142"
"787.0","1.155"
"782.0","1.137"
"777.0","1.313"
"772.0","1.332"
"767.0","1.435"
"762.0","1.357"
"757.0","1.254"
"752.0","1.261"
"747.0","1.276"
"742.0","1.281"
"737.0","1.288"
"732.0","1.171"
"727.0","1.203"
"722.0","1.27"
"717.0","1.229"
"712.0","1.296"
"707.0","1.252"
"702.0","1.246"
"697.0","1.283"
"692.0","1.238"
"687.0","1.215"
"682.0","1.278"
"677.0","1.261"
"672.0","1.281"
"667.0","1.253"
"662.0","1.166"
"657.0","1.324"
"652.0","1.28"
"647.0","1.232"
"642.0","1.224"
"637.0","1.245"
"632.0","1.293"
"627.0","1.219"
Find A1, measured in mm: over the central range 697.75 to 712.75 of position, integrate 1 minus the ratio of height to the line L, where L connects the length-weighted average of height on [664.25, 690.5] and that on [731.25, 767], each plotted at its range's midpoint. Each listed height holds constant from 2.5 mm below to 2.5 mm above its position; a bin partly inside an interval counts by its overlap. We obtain 0.1 mm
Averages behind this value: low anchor 1.26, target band 1.26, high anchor 1.29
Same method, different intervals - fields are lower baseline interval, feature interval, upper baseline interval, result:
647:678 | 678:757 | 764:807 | -0.6 mm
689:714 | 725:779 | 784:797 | -4.4 mm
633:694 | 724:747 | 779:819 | -0.8 mm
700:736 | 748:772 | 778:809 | -2.7 mm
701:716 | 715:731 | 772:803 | 0.3 mm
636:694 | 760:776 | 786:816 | -2.6 mm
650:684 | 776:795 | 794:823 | 0.0 mm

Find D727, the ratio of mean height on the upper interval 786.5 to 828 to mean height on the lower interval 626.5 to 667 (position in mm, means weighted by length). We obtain 0.92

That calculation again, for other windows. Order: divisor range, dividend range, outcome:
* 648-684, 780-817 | 0.91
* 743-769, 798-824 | 0.89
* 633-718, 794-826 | 0.92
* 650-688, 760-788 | 1.03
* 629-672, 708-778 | 1.02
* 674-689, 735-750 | 1.02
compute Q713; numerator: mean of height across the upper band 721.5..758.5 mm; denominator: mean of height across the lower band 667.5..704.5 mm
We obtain 0.99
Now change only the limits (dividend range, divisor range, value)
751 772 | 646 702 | 1.06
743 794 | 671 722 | 1.01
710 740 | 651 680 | 0.99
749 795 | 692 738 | 1.01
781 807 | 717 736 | 0.94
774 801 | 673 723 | 0.93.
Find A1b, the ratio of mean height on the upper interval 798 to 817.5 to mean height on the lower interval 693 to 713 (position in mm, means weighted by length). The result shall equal 0.92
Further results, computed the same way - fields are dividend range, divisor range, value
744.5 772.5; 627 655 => 1.05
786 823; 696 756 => 0.92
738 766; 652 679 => 1.03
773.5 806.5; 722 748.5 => 0.95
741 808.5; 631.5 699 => 0.99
